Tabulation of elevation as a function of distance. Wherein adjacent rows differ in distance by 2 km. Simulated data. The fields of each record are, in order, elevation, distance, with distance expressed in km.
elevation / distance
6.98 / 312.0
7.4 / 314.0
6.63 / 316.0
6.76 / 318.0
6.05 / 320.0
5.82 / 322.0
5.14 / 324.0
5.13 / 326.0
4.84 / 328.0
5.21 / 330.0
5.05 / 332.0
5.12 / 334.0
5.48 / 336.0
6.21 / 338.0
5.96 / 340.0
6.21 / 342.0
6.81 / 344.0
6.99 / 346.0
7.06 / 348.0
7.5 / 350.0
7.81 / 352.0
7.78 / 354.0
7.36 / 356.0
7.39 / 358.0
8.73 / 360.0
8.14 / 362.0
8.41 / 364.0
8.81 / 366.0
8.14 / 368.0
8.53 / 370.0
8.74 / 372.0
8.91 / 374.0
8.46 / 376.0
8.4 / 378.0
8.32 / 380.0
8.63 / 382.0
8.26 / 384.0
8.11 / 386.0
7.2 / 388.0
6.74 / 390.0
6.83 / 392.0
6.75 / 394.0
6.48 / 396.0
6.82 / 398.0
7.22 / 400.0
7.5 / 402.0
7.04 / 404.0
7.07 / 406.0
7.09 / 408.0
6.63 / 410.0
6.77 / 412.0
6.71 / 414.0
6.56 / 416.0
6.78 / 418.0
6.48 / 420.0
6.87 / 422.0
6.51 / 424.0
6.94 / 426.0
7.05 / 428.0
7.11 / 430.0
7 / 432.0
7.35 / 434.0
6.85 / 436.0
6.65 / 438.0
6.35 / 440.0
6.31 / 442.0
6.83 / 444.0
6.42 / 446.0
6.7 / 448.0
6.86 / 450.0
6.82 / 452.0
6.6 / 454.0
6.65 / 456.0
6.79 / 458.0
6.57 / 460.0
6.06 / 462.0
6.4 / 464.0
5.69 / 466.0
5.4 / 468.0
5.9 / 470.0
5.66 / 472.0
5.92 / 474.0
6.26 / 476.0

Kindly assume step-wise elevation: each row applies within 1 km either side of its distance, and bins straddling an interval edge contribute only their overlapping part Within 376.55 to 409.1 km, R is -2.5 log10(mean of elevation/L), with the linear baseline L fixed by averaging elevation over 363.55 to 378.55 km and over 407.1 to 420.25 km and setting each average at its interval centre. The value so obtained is 0.03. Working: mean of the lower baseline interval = 8.56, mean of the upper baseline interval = 6.73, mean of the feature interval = 7.42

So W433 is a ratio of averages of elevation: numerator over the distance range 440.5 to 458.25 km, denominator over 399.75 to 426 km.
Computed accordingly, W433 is 0.97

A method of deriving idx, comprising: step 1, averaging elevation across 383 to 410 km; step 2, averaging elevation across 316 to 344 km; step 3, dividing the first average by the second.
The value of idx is 1.3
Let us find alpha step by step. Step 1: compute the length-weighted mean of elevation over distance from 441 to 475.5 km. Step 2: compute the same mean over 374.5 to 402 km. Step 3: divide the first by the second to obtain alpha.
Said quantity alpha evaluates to 0.8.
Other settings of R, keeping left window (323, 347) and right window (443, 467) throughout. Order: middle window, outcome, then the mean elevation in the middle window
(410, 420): -0.07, 6.67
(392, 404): -0.14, 6.95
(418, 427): -0.07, 6.71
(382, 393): -0.24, 7.54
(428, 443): -0.07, 6.82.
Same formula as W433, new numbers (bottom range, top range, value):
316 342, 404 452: 1.21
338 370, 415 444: 0.90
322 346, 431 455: 1.19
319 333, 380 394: 1.43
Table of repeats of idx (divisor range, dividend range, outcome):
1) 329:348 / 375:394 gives 1.31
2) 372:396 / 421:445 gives 0.87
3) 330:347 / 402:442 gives 1.15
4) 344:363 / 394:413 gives 0.91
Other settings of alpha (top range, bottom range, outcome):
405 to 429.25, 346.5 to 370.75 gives 0.85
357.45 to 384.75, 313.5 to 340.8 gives 1.47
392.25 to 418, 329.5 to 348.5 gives 1.15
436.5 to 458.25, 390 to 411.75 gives 0.96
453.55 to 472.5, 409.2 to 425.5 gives 0.93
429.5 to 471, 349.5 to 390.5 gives 0.80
